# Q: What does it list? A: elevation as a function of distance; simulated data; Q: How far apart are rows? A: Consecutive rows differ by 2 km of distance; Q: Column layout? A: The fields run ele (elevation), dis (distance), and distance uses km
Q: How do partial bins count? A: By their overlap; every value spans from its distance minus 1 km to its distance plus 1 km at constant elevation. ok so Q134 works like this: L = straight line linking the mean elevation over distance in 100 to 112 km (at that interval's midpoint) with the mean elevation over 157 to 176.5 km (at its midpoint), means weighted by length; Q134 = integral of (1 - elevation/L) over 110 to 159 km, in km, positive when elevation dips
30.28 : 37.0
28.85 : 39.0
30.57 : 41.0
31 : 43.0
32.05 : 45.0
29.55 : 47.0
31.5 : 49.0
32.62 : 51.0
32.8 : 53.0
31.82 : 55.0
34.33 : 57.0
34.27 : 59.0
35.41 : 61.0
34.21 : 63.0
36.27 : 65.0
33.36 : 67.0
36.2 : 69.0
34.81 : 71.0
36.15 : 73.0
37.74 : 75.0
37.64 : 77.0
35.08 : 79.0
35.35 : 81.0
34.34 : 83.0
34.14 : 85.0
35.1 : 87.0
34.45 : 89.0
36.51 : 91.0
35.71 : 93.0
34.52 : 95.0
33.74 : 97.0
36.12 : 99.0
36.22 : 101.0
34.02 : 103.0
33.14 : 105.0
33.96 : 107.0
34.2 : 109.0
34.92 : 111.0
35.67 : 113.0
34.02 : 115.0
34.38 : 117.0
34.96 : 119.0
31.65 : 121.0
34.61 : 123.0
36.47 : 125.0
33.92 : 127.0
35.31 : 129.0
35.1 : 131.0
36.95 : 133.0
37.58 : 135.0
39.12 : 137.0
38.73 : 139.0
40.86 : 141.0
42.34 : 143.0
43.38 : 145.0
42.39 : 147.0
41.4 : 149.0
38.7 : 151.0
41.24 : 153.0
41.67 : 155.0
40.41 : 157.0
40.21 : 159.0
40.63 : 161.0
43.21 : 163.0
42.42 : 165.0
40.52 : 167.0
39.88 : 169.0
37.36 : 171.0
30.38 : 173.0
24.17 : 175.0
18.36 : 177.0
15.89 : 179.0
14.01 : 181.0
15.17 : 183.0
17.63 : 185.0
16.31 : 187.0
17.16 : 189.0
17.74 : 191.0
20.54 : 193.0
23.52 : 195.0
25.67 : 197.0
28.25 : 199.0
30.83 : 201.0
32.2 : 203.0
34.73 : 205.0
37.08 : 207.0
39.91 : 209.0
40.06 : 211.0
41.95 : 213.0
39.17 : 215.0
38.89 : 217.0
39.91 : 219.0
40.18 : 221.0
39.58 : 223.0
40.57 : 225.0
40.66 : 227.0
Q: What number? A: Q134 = -2.73 km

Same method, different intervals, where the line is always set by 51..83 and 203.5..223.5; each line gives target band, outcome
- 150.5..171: -1.78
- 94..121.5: 1.23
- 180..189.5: 5.52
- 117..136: 0.75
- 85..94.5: 0.08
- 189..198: 4.00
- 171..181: 3.96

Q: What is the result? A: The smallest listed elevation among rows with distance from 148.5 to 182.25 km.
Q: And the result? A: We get 14.01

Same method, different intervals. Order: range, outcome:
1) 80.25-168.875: 31.65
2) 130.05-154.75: 35.1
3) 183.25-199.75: 16.31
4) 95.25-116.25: 33.14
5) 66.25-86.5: 33.36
